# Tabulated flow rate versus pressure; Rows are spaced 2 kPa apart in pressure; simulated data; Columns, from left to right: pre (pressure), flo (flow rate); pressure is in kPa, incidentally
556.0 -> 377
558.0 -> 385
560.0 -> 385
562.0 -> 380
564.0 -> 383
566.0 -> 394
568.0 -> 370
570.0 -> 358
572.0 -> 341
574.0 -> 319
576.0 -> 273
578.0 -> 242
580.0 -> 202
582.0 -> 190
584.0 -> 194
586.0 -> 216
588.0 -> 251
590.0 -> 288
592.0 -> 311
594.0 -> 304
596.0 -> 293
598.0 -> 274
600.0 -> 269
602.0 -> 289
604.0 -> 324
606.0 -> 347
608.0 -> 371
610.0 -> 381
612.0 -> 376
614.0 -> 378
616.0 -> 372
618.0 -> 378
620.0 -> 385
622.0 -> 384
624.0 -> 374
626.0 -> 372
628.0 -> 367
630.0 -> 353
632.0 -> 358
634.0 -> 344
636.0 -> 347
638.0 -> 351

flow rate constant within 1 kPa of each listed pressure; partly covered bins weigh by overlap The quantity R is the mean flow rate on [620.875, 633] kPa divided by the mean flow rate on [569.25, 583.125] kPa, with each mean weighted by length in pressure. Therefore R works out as 1.35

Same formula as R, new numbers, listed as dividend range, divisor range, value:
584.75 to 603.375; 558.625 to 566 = 0.72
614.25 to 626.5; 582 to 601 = 1.44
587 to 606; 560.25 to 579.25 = 0.86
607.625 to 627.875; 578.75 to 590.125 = 1.72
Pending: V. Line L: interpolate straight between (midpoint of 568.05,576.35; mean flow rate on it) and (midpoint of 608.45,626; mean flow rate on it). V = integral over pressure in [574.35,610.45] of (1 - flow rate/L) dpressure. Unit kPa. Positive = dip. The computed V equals 7.7 kPa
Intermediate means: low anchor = 332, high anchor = 378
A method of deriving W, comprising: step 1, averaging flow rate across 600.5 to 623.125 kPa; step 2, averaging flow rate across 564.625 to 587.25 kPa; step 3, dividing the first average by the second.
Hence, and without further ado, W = 1.3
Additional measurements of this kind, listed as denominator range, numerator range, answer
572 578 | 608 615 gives 1.28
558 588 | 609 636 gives 1.22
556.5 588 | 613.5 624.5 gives 1.23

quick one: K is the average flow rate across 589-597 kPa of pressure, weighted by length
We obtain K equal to 299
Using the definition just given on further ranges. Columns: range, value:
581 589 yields 213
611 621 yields 378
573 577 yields 296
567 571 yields 364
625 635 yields 359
